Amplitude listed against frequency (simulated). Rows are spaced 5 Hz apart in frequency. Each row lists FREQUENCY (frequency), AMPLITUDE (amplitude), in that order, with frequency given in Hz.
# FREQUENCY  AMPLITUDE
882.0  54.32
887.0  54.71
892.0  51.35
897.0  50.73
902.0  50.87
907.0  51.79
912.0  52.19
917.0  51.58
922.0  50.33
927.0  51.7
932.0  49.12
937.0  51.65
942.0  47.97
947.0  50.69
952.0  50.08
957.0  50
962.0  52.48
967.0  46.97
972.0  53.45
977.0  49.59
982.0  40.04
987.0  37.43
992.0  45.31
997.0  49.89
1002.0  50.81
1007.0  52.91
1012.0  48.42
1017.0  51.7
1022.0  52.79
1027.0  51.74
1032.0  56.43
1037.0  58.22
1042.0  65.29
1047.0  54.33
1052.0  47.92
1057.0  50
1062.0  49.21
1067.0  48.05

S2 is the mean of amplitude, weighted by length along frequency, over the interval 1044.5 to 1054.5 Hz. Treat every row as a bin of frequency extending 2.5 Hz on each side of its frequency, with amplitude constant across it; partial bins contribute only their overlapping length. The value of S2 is 51.1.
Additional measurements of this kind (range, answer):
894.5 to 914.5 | 51.4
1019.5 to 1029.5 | 52.3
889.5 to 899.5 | 51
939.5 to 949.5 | 49.3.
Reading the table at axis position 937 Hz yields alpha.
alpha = 51.65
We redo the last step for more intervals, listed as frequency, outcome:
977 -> 49.59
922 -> 50.33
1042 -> 65.29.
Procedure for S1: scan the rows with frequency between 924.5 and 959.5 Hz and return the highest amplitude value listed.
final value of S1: 51.7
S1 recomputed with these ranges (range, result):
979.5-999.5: 49.89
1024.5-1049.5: 65.29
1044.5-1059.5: 54.33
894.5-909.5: 51.79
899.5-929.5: 52.19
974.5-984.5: 49.59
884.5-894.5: 54.71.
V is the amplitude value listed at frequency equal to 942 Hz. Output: 47.97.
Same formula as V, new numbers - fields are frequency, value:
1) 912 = 52.19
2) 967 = 46.97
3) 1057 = 50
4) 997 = 49.89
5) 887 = 54.71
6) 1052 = 47.92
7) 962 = 52.48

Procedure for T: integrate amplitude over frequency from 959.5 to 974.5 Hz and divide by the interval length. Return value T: 51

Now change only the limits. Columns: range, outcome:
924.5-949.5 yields 50.2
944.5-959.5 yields 50.3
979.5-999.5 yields 43.2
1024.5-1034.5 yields 54.1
